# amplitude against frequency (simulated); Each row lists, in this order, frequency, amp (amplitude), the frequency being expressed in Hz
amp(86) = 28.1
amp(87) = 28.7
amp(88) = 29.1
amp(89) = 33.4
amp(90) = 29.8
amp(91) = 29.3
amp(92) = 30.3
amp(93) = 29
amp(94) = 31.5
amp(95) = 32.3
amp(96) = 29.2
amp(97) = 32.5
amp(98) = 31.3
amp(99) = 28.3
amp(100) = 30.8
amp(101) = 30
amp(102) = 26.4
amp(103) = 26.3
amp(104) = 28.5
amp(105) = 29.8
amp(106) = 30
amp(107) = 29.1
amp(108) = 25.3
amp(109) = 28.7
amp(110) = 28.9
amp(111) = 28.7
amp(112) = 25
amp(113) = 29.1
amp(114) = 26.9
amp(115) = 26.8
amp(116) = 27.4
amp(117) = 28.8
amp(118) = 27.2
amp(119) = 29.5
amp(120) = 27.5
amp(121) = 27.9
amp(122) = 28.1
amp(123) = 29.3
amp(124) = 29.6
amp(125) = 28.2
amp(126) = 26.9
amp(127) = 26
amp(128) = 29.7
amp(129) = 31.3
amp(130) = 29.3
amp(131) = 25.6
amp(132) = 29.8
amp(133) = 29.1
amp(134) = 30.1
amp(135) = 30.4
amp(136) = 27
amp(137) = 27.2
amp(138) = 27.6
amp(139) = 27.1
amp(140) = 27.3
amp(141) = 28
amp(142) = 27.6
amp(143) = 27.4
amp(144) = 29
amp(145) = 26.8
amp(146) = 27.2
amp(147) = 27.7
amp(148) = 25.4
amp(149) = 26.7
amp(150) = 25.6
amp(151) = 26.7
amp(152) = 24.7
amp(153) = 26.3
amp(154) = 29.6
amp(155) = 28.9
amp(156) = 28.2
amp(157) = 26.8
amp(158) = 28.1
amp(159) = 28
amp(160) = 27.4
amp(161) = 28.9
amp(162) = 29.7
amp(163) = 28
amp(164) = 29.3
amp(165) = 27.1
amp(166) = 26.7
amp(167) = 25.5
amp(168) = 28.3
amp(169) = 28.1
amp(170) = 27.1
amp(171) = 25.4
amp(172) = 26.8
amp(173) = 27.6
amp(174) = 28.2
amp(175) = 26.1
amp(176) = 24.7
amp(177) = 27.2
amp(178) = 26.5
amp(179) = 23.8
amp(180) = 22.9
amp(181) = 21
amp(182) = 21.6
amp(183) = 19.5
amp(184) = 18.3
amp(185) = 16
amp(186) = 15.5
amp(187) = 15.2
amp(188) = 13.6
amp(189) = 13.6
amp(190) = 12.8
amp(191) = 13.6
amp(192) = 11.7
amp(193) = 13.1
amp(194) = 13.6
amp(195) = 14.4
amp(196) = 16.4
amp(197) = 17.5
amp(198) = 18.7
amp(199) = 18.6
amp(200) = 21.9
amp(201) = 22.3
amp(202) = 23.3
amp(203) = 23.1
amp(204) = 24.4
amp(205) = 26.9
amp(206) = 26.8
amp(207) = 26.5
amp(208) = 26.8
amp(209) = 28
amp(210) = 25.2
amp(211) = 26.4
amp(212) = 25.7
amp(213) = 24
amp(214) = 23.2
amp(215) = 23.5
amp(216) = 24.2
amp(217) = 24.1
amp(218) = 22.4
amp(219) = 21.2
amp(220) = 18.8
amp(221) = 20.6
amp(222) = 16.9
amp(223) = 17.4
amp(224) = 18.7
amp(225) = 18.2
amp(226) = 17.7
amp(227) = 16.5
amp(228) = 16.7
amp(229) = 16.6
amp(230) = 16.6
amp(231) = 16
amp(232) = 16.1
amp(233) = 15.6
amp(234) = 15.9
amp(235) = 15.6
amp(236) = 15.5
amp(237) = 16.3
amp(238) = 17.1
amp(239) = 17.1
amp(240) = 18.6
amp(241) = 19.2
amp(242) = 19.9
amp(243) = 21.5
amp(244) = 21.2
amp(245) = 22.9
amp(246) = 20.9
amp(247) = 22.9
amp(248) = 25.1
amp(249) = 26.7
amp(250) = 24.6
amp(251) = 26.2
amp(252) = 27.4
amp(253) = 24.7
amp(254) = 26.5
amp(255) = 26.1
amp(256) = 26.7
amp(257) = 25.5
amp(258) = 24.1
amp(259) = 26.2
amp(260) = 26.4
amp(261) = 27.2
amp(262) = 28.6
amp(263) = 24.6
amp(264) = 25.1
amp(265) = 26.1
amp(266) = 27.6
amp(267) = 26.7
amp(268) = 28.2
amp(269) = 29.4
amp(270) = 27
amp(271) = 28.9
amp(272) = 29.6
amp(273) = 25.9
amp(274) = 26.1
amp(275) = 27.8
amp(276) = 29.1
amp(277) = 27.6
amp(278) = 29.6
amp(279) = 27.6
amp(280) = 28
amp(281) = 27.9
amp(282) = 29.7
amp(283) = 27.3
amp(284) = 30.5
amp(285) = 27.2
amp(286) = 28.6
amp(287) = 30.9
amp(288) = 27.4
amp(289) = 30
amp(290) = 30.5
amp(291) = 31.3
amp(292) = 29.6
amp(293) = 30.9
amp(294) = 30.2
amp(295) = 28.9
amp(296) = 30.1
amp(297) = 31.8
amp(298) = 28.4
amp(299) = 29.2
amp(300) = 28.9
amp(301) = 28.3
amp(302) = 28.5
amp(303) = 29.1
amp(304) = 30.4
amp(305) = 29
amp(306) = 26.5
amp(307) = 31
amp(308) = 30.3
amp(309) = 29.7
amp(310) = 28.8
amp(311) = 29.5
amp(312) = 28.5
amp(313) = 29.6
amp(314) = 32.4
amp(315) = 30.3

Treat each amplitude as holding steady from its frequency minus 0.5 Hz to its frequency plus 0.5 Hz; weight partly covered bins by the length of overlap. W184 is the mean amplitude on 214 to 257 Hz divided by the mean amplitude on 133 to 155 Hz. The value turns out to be 0.7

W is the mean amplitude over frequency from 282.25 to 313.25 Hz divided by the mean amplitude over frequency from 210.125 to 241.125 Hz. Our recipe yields 1.5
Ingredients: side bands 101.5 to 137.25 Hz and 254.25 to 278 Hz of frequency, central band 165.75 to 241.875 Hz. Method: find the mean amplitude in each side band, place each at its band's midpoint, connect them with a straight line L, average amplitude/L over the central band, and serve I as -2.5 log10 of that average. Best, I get 0.32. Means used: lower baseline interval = 28.2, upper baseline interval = 27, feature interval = 20.6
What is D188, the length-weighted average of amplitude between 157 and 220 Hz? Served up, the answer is 22.8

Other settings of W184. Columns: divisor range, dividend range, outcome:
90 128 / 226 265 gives 0.75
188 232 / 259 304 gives 1.42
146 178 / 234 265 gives 0.84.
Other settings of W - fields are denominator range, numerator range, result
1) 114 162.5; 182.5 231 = 0.71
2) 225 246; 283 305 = 1.66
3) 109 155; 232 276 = 0.86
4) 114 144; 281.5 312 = 1.04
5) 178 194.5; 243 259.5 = 1.46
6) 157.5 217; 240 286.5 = 1.14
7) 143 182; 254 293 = 1.04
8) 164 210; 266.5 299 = 1.32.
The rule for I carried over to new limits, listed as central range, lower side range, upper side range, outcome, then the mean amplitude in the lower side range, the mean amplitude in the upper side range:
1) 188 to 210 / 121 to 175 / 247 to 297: 0.37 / 27.8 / 27.7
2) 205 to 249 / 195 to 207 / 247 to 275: 0.15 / 21.7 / 26.5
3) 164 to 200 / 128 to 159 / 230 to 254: 0.20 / 27.8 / 20.4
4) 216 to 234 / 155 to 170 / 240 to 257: 0.33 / 27.9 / 23.8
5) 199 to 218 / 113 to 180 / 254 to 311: 0.14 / 27.6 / 28.3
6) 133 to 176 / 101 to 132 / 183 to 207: -0.19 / 28.1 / 18.1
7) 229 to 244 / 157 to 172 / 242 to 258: 0.39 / 27.6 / 24.4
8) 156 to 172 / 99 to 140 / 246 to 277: 0.00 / 28.3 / 26.5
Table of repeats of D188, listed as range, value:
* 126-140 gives 28.4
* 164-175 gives 27.1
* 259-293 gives 28.1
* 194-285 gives 23.1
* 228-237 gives 16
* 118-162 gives 27.9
